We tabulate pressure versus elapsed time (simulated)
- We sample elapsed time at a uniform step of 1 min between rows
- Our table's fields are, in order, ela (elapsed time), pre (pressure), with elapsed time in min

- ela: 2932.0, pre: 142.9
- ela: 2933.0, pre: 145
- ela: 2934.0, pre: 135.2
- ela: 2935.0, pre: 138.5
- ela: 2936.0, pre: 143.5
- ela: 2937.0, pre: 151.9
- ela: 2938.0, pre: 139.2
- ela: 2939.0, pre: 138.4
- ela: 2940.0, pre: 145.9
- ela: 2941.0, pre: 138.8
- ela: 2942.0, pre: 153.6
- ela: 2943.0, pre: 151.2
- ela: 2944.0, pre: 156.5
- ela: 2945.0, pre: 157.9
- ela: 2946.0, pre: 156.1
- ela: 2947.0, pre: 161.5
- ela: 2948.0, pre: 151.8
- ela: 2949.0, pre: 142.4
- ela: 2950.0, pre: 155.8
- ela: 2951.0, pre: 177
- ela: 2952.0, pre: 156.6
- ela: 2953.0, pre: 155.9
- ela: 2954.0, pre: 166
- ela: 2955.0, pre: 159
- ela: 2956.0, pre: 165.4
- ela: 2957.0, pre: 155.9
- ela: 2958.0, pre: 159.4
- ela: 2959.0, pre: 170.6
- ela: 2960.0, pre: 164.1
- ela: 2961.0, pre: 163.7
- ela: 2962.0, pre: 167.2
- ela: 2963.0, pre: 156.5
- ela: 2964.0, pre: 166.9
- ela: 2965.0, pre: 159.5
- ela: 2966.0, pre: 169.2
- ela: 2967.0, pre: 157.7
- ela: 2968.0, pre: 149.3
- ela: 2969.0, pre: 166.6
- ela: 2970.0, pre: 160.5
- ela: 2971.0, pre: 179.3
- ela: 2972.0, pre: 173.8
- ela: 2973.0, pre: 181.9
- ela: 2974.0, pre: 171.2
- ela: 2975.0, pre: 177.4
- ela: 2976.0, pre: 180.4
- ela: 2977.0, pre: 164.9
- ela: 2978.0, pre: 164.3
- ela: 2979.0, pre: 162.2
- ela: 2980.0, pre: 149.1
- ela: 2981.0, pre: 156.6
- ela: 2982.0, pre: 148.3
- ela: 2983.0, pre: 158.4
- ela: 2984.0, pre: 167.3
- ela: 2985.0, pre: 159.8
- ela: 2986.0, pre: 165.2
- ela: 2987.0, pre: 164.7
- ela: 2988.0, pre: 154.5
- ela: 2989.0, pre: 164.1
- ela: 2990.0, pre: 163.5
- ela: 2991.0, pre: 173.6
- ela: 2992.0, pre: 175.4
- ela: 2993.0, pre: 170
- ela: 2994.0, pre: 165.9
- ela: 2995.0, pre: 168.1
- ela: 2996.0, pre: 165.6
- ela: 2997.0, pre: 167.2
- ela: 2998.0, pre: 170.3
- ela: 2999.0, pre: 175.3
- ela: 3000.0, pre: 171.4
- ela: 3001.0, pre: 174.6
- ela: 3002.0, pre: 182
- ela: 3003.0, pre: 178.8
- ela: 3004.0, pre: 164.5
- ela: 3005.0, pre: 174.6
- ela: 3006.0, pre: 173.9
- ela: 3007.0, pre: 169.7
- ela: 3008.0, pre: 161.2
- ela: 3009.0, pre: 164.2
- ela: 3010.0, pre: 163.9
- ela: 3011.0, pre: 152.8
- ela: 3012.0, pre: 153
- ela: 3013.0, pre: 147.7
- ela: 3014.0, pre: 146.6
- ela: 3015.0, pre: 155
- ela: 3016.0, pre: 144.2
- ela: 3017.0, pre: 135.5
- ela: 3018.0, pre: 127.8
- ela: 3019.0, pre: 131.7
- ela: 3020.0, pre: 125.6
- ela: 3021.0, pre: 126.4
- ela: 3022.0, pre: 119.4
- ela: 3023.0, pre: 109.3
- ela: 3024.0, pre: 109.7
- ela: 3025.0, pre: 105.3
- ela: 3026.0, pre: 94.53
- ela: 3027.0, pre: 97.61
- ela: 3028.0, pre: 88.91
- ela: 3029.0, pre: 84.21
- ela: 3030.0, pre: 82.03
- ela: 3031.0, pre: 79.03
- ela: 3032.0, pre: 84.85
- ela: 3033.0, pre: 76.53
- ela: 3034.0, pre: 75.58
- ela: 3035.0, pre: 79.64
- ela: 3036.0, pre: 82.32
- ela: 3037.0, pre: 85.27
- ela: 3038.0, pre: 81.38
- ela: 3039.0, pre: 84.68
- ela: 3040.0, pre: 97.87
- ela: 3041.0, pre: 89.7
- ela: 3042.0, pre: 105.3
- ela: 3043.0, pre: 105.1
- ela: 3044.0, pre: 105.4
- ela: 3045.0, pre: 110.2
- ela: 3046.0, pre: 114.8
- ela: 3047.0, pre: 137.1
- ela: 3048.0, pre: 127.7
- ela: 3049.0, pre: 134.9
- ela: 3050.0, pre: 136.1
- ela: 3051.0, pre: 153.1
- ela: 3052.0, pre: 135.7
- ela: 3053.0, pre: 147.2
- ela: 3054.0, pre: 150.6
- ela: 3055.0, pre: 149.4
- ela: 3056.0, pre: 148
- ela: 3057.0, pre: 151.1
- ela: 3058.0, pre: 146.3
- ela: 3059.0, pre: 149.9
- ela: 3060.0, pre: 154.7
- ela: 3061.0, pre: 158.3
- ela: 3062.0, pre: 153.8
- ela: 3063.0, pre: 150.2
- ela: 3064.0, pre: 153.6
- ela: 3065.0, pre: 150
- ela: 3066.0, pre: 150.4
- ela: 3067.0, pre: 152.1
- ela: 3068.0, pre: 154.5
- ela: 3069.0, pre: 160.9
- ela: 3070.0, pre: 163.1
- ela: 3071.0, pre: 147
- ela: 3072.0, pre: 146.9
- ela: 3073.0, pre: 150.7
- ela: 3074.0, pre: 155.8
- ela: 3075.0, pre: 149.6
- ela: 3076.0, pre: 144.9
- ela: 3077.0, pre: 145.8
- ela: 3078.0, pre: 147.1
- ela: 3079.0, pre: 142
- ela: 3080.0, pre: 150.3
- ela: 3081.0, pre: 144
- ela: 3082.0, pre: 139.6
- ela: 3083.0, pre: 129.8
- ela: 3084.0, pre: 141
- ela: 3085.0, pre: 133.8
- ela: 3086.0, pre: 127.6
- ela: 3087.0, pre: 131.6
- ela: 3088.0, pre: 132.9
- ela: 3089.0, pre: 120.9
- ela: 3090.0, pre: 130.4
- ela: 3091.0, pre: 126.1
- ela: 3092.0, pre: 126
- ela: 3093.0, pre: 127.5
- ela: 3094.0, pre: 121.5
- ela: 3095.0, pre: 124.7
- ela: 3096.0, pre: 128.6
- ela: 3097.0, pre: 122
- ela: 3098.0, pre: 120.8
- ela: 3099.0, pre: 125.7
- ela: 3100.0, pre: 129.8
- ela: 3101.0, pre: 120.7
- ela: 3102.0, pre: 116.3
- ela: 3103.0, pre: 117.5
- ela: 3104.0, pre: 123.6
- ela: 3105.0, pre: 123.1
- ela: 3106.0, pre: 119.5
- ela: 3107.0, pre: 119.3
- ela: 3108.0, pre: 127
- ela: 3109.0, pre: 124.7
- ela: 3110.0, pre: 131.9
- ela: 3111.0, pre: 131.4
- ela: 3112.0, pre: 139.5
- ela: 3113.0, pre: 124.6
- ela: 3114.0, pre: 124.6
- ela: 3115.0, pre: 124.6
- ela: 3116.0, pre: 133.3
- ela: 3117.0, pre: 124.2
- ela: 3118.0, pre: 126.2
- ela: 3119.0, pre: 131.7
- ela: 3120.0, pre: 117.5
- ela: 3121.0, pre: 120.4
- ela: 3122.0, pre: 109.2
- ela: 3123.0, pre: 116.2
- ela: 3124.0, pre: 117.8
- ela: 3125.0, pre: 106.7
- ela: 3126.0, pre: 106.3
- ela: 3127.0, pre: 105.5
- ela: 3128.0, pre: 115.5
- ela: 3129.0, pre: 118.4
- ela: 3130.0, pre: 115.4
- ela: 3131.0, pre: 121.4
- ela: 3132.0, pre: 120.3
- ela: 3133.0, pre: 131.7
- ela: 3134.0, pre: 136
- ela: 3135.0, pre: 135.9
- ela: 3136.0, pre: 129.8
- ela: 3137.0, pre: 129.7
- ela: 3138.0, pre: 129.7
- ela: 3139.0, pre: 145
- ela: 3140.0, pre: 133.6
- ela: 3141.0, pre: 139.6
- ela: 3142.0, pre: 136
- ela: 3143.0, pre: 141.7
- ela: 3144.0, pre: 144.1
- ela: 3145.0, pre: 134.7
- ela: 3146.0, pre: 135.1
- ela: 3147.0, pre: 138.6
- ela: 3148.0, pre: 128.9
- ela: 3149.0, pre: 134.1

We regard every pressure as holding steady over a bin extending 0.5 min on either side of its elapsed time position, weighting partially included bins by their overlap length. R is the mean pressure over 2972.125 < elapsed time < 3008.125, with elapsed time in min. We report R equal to 168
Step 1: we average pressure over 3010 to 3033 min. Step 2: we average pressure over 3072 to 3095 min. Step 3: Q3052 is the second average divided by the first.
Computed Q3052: 1.2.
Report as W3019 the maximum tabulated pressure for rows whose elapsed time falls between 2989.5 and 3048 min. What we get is 182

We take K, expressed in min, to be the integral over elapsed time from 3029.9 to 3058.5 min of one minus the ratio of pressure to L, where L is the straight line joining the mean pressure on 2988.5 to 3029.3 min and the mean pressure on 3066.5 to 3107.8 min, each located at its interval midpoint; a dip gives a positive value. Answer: 5.9 min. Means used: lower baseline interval 149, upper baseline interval 135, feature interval 113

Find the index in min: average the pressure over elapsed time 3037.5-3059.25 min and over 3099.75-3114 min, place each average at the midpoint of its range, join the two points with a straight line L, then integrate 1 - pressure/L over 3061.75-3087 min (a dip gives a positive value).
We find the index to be -4.4 min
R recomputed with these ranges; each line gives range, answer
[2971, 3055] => 140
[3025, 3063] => 115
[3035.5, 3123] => 131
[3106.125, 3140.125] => 124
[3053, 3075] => 152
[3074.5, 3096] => 135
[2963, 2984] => 165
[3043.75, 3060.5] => 139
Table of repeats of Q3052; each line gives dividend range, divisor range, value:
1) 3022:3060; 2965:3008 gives 0.67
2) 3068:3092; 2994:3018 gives 0.87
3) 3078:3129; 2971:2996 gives 0.76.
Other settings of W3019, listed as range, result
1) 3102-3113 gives 139.5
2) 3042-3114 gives 163.1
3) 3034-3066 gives 158.3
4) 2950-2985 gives 181.9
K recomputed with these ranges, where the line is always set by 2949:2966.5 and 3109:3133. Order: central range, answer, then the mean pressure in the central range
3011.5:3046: 9.05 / 107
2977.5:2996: -0.95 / 163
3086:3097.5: 0.18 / 127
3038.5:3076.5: -0.56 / 139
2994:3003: -1.17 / 172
